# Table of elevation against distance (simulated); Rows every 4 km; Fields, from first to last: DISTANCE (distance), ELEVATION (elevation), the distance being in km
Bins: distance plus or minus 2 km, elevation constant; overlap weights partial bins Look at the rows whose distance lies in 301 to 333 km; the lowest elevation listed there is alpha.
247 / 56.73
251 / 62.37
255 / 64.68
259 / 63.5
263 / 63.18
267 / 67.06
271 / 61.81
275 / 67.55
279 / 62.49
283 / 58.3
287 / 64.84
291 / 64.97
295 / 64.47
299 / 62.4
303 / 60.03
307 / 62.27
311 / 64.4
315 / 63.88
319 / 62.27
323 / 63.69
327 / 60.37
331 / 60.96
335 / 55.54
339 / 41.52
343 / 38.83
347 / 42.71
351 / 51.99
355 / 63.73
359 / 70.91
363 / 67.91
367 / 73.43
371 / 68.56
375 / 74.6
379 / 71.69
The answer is 60.03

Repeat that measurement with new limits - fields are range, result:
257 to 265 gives 63.18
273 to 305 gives 58.3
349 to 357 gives 51.99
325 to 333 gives 60.37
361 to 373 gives 67.91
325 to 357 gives 38.83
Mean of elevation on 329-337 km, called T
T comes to 58.2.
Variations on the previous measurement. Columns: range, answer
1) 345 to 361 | 57.3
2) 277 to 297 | 63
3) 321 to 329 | 62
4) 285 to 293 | 64.9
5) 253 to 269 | 64.6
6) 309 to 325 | 63.6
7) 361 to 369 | 70.7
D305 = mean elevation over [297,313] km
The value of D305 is 62.3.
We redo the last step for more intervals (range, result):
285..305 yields 63.3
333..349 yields 44.6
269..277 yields 64.7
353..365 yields 67.5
